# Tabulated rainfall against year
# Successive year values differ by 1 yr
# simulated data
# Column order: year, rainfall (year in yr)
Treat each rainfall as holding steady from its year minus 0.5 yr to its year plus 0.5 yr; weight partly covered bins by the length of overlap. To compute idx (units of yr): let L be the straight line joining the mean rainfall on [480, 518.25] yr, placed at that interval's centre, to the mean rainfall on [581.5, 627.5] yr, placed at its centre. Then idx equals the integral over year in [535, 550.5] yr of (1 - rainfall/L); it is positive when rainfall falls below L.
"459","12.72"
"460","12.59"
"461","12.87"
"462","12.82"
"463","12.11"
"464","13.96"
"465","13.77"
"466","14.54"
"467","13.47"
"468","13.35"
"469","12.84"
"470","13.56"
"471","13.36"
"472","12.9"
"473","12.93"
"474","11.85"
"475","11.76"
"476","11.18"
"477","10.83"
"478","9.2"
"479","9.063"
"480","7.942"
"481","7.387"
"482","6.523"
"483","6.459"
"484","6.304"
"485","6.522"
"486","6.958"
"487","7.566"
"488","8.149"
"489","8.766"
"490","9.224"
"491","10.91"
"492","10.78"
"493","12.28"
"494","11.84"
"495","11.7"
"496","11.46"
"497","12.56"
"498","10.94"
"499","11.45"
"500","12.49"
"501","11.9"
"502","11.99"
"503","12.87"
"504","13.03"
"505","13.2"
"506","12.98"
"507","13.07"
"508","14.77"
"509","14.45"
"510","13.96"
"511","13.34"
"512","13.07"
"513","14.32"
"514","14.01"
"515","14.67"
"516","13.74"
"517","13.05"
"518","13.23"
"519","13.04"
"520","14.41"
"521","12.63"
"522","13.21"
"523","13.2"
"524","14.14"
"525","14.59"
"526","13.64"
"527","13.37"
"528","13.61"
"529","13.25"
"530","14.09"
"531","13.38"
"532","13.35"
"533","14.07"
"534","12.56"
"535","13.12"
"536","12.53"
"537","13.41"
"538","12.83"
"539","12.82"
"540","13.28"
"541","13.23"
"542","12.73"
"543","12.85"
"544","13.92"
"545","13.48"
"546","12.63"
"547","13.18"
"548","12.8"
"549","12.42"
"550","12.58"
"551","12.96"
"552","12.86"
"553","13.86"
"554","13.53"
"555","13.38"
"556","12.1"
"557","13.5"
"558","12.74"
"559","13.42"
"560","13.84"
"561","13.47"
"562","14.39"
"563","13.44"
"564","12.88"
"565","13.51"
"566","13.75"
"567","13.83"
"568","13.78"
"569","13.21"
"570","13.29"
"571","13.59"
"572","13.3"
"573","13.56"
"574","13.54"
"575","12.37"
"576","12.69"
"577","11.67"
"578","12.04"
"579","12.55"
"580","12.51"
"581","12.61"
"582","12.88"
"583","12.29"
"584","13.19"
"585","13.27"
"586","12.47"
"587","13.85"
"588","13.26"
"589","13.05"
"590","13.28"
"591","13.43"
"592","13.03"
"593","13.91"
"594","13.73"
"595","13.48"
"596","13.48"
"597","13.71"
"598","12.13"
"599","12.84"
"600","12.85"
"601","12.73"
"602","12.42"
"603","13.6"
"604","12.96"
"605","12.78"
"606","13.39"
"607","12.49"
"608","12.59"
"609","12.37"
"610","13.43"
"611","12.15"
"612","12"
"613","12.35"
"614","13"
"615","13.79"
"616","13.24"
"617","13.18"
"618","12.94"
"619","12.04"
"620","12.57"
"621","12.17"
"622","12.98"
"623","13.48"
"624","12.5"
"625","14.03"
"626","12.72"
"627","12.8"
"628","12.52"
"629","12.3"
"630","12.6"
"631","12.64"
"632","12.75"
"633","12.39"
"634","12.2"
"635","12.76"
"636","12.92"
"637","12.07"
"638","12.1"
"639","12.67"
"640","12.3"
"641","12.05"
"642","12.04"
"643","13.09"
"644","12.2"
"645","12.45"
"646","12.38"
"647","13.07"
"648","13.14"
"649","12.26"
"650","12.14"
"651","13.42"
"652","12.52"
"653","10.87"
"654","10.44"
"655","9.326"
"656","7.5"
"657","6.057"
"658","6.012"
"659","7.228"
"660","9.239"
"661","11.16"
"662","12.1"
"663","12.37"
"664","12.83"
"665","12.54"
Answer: -1.3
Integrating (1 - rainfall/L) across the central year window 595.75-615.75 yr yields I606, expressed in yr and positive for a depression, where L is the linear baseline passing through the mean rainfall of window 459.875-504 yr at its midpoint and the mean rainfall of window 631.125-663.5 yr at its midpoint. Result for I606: -2.7 yr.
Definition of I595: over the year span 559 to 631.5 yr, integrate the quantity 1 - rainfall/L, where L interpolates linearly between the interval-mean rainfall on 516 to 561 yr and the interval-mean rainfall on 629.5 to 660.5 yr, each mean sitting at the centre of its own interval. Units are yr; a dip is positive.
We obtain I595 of -4.29 yr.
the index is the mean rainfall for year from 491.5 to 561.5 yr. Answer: 13.1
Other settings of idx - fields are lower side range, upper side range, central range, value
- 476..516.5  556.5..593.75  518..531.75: -2.0 yr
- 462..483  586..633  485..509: 1.0 yr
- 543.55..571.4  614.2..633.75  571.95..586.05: 0.5 yr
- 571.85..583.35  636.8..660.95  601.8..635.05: -2.9 yr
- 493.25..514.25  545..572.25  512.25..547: -1.0 yr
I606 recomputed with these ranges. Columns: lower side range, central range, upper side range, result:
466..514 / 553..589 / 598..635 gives -2.7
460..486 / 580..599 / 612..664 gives -2.4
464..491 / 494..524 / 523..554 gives -3.1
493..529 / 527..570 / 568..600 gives -0.5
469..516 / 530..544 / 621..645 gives -1.8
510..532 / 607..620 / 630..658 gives -0.6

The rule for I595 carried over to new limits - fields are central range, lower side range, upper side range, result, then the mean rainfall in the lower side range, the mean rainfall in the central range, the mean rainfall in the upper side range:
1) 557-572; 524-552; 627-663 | -0.82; 13.2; 13.5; 11.5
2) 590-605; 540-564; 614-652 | -0.30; 13.2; 13.2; 12.7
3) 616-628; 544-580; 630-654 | -0.25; 13.1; 12.9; 12.4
